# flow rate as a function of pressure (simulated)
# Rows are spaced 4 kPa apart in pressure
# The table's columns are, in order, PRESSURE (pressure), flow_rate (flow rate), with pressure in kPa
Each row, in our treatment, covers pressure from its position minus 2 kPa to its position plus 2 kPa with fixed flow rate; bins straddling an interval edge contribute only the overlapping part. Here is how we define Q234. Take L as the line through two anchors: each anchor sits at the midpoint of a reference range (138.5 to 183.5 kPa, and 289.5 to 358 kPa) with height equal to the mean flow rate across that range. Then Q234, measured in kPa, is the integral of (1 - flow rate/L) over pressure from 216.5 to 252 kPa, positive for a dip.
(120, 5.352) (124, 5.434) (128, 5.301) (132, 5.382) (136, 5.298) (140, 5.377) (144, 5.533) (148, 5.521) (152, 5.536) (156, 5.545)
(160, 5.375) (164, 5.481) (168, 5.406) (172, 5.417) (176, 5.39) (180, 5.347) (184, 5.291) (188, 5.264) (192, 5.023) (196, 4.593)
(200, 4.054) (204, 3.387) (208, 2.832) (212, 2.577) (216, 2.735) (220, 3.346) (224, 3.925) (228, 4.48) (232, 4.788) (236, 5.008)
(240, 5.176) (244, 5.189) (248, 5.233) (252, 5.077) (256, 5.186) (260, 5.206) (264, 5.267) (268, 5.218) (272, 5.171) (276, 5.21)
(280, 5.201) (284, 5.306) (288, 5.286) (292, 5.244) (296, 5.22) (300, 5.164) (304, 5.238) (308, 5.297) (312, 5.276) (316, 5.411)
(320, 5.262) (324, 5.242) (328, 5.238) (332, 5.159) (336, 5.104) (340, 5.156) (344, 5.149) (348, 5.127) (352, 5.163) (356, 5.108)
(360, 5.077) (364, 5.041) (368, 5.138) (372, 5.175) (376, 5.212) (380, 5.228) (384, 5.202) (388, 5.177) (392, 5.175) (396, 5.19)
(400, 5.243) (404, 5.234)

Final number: 5.0 kPa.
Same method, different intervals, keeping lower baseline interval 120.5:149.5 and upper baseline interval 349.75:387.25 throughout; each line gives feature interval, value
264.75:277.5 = 0.1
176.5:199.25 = 1.2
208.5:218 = 4.7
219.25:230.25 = 2.7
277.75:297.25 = -0.1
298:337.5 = -0.3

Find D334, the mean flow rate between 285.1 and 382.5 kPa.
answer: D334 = 5.2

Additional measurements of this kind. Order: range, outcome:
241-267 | 5.19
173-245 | 4.36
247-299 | 5.22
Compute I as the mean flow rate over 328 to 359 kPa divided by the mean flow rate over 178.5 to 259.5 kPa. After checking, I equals 1.16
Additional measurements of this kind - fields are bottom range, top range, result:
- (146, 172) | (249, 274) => 0.95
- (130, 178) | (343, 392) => 0.95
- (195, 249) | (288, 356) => 1.28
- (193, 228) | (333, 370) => 1.45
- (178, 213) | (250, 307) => 1.21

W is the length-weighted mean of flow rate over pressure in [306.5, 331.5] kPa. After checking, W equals 5.28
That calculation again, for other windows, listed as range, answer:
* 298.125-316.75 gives 5.27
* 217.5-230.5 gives 3.91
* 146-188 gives 5.42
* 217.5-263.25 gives 4.77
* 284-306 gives 5.24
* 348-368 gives 5.1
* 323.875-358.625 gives 5.15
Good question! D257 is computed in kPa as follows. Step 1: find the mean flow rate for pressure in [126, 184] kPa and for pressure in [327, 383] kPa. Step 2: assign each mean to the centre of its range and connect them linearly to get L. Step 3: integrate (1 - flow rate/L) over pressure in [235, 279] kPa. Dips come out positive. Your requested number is 0.8 kPa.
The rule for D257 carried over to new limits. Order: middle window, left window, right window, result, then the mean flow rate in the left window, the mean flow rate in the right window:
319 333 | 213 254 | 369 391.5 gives -0.9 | 4.45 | 5.19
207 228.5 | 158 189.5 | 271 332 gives 8.4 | 5.37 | 5.25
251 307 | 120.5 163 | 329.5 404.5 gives 0.5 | 5.43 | 5.16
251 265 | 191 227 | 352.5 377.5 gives -3.8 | 3.59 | 5.13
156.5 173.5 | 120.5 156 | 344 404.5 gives -0.1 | 5.43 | 5.16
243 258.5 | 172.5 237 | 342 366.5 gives -2.2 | 4.27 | 5.11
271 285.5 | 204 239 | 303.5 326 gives -1.7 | 3.73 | 5.29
